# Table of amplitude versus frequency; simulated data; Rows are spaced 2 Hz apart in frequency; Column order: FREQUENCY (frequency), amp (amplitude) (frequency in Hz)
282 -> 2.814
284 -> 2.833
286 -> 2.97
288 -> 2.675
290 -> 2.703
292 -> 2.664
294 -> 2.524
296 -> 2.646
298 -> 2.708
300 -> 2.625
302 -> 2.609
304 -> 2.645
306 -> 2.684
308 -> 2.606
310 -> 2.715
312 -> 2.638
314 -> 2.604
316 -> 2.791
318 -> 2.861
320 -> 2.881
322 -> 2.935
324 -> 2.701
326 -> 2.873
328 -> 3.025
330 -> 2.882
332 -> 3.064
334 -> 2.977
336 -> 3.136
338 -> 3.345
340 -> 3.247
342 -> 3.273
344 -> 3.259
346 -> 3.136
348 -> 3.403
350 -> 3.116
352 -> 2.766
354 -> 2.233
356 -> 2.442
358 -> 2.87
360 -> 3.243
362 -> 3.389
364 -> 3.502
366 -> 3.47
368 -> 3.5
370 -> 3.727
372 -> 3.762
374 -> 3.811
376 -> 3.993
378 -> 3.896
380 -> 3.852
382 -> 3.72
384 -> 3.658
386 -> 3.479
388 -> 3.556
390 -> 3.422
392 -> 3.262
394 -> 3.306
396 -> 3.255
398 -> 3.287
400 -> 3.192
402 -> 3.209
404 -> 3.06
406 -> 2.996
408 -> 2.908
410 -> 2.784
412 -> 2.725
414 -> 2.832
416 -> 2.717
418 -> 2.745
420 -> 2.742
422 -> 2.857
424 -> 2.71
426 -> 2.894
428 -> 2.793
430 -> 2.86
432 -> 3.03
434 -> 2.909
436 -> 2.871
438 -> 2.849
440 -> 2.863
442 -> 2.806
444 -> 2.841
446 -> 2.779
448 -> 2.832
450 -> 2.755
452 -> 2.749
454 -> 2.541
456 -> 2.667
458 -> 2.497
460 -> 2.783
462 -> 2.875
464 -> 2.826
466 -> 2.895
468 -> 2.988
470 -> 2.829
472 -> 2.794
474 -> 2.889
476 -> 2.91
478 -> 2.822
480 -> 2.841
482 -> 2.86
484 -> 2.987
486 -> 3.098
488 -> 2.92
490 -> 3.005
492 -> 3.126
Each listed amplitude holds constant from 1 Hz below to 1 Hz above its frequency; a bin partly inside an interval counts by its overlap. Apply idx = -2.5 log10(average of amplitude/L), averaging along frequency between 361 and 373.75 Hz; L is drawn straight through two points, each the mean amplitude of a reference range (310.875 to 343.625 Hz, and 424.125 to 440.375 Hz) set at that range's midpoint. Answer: -0.22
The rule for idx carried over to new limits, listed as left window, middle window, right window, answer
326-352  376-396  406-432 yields -0.21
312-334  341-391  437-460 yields -0.20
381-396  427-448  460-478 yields 0.09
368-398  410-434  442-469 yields 0.12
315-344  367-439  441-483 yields -0.11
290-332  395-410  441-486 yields -0.12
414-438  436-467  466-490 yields 0.04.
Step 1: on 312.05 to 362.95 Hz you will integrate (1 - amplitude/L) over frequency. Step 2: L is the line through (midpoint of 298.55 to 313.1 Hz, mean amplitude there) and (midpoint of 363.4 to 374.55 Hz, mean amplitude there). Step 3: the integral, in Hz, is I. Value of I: 2.54 Hz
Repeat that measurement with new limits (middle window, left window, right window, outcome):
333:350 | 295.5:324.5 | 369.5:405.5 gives -1.0 Hz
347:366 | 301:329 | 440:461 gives -1.9 Hz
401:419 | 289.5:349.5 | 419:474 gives -0.4 Hz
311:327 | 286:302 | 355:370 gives 0.5 Hz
